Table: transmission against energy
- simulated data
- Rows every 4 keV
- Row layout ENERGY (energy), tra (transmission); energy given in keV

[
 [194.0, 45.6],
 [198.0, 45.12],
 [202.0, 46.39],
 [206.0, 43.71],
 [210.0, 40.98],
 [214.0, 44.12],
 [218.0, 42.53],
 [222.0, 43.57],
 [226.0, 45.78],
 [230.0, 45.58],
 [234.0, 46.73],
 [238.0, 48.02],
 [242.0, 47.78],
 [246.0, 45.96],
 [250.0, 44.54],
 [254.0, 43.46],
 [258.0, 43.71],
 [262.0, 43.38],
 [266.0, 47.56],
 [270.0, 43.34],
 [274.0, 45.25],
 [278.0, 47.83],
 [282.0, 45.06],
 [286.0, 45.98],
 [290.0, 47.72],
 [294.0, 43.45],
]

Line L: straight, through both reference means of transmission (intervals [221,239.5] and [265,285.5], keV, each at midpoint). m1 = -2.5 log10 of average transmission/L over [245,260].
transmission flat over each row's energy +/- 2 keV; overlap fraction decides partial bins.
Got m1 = 0.04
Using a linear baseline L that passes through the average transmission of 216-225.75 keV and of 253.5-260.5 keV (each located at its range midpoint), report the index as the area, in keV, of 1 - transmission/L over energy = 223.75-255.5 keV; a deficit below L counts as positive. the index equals -1.8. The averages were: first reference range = 43.5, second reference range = 43.6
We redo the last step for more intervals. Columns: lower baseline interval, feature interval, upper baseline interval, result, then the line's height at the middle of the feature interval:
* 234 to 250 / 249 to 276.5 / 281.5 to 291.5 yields 1.2 keV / 46.6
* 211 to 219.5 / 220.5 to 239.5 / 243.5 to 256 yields -0.9 keV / 43.8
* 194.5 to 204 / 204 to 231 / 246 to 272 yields 1.0 keV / 45.3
